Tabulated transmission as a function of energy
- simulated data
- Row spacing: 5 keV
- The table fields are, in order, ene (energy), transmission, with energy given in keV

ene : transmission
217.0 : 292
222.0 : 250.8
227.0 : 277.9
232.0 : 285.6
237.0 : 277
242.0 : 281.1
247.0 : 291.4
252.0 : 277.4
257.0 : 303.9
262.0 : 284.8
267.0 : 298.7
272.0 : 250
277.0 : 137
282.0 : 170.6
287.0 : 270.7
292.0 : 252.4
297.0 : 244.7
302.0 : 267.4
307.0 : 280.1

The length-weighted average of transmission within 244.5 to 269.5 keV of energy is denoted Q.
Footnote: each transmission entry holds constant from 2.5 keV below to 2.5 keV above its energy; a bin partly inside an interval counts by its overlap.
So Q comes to 291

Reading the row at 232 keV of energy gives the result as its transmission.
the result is 285.6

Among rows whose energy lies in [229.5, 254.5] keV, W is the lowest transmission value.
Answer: 277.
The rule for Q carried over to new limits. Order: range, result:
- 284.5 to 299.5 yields 256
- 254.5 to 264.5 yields 294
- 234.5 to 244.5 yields 279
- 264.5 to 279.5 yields 229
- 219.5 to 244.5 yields 274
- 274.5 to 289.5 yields 193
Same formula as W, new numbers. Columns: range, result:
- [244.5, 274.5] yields 250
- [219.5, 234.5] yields 250.8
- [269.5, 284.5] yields 137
